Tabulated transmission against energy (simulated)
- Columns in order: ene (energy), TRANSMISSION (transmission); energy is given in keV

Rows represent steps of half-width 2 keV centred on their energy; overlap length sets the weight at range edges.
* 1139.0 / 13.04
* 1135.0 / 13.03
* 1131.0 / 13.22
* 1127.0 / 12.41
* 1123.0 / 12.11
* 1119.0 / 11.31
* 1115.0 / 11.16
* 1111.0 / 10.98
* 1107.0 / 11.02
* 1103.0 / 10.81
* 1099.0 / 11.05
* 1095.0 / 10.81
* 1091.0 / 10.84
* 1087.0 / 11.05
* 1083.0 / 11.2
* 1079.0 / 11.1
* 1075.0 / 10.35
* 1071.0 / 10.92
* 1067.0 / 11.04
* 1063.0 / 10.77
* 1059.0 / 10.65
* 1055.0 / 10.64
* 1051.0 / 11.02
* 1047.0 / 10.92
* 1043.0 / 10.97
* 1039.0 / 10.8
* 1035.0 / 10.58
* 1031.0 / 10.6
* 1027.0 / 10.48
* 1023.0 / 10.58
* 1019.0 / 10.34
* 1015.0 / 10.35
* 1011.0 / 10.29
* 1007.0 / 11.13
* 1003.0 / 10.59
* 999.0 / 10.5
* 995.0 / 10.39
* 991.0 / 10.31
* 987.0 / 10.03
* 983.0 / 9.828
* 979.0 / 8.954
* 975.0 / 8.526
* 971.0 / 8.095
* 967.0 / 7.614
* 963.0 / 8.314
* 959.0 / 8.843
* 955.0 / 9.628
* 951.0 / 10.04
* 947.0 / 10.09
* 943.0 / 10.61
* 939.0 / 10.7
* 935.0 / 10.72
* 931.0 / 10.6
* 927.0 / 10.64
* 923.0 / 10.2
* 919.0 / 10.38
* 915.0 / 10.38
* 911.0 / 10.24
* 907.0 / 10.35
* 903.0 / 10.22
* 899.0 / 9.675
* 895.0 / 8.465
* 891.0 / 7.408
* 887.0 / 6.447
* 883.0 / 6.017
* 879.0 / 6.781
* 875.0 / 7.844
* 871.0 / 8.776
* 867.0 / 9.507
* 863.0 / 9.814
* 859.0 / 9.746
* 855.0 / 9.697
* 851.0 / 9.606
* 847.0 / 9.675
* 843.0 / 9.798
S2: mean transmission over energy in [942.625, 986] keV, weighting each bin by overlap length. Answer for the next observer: 9.11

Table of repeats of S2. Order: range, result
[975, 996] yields 9.75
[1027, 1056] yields 10.8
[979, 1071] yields 10.6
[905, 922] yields 10.3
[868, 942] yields 9.24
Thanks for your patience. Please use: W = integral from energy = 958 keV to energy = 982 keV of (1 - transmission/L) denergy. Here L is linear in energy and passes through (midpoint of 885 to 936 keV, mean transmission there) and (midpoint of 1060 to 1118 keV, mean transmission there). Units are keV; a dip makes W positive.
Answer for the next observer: 3.9 keV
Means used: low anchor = 9.65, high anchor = 10.9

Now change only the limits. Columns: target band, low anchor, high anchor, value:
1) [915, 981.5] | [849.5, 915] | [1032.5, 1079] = -0.6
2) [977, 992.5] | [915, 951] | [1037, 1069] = 1.3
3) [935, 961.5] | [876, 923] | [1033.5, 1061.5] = -1.6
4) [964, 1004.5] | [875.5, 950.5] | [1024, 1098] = 2.7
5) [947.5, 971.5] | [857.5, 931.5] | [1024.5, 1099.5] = 2.2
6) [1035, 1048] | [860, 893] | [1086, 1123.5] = -0.8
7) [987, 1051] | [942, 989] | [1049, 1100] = -3.7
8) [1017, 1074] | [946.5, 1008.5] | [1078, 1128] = -1.6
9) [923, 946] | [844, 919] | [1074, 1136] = -2.5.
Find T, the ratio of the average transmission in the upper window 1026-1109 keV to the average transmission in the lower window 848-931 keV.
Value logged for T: 1.18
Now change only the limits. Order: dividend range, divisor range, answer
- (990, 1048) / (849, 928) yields 1.16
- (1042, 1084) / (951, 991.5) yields 1.20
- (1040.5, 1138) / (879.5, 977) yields 1.21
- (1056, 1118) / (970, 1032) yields 1.08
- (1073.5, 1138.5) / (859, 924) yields 1.28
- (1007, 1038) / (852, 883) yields 1.21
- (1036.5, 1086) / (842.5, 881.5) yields 1.20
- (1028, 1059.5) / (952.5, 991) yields 1.20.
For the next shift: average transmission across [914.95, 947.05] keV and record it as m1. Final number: 10.5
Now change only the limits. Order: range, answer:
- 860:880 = 8.69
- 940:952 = 10.3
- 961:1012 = 9.57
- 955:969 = 8.45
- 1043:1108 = 10.9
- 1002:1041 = 10.6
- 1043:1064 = 10.8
